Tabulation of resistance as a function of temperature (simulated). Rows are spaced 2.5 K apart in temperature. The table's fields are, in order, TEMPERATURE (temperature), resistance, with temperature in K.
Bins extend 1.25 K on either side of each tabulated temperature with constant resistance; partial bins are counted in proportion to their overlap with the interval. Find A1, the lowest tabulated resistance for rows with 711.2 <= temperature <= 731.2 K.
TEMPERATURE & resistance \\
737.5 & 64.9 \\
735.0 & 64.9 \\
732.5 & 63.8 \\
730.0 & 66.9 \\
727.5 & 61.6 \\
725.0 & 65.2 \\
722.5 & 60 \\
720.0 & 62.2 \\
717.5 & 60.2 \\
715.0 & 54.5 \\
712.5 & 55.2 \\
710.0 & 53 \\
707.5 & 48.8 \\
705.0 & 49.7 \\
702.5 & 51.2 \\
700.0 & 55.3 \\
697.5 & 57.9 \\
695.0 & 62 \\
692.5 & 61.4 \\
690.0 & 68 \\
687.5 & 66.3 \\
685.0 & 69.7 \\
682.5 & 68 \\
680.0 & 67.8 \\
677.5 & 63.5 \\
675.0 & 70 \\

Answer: 54.5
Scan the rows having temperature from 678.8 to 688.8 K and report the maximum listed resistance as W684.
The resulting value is 69.7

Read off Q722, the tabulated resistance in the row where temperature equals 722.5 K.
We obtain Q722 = 60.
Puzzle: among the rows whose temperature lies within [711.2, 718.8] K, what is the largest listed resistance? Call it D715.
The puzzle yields 60.2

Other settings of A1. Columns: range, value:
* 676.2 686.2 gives 63.5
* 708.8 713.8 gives 53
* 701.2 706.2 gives 49.7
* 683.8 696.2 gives 61.4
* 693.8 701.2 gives 55.3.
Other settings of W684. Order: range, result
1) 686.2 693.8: 68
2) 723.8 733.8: 66.9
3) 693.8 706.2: 62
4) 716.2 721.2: 62.2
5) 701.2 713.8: 55.2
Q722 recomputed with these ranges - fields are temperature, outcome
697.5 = 57.9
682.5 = 68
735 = 64.9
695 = 62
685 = 69.7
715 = 54.5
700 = 55.3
